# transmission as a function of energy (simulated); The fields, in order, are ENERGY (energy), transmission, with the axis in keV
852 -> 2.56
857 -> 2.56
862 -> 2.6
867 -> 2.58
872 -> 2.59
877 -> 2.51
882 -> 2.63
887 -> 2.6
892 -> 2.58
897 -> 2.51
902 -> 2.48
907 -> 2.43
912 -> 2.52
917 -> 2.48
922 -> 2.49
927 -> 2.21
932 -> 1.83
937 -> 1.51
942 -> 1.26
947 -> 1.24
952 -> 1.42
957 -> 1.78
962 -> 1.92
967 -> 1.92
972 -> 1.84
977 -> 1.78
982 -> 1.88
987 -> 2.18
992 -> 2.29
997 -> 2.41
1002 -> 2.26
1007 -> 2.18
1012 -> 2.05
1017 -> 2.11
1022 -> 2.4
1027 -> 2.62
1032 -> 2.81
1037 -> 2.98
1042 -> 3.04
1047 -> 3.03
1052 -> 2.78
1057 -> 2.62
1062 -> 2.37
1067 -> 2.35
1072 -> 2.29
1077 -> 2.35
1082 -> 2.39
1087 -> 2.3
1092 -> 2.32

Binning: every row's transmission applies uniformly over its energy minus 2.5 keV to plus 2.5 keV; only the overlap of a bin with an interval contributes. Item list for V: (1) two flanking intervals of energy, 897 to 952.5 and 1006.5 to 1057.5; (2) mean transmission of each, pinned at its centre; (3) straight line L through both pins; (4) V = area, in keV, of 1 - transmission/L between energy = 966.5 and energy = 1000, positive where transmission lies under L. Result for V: 4.3 keV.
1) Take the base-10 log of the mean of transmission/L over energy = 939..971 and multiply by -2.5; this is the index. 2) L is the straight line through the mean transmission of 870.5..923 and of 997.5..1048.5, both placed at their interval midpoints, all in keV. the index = 0.50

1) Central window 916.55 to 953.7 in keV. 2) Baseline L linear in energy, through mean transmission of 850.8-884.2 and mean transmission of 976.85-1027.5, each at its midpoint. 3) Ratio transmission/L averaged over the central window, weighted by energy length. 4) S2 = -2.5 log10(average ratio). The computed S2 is 0.32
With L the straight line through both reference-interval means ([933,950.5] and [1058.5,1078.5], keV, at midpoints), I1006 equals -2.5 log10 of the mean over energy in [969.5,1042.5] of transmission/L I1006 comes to -0.22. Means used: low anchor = 1.38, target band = 2.3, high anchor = 2.35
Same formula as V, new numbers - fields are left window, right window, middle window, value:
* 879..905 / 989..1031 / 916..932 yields 1.2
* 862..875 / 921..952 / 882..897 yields -1.8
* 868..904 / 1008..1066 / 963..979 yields 4.5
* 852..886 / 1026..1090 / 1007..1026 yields 2.8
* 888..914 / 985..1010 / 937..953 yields 7.1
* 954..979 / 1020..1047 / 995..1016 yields 1.6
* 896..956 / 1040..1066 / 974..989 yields 2.6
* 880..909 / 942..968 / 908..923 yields -1.9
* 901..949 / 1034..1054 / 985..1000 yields 1.6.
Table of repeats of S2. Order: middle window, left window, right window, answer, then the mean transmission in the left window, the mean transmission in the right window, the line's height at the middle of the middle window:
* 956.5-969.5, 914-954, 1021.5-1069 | 0.09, 1.82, 2.72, 2.05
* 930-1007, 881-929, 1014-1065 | 0.36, 2.49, 2.67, 2.57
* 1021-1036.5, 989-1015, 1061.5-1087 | -0.18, 2.23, 2.34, 2.27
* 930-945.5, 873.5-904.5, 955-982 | 0.38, 2.55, 1.85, 2.12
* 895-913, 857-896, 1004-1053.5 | 0.04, 2.58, 2.59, 2.58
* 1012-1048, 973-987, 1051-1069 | -0.16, 1.89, 2.51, 2.28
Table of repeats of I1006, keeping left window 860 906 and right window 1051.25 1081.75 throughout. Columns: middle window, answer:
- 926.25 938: 0.345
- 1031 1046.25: -0.205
